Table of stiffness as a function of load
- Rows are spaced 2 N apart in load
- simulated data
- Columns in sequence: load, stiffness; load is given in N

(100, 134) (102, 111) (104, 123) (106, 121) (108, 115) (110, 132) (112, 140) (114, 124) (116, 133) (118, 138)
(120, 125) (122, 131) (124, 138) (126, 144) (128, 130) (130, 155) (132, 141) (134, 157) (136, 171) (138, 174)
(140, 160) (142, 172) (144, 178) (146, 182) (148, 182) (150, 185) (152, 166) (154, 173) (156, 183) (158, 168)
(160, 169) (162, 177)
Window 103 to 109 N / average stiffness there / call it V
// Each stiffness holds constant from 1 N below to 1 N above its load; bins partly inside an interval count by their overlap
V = 120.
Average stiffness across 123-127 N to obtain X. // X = 141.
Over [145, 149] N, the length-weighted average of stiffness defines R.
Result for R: 182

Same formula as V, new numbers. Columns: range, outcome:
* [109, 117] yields 132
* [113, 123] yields 130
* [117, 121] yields 132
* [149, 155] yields 175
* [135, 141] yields 168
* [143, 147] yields 180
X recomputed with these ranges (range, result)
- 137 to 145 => 171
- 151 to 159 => 172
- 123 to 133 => 142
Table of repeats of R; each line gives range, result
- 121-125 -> 134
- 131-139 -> 161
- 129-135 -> 151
